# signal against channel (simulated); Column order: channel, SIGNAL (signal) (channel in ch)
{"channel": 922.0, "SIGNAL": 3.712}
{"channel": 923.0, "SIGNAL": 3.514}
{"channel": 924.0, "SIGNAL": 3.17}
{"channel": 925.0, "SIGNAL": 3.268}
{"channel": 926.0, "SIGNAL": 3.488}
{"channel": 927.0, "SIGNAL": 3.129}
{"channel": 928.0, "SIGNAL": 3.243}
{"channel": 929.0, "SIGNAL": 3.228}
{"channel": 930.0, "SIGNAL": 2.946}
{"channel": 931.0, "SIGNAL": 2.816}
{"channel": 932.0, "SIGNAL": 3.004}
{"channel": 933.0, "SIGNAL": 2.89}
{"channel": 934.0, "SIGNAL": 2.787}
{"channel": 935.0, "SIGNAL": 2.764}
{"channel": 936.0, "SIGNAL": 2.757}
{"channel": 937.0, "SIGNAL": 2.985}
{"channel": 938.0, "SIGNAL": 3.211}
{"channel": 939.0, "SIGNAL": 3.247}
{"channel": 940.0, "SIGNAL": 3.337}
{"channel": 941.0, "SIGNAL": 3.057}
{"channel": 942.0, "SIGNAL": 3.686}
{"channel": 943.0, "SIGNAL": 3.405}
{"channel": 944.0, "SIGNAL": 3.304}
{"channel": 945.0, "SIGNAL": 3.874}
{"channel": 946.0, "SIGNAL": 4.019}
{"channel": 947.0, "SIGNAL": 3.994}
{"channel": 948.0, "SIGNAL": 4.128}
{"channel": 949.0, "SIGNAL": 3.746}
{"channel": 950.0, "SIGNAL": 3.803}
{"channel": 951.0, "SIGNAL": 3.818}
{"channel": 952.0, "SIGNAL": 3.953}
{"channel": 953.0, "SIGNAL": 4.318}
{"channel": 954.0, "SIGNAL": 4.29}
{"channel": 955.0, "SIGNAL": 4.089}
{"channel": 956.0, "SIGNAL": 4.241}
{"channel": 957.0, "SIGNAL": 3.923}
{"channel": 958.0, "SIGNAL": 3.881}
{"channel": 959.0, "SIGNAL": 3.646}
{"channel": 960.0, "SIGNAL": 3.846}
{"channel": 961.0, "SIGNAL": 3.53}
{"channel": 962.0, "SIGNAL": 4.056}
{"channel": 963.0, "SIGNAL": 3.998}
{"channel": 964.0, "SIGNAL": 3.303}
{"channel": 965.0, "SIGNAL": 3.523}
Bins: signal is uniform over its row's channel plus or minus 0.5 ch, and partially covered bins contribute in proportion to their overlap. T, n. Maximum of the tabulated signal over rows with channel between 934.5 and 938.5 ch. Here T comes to 3.211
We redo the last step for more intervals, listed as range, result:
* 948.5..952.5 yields 3.953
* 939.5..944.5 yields 3.686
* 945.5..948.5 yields 4.128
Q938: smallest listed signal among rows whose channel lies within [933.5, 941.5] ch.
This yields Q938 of 2.757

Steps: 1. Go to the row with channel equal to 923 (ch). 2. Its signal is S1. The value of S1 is 3.514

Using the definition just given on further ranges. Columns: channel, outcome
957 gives 3.923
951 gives 3.818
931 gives 2.816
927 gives 3.129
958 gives 3.881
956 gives 4.241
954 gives 4.29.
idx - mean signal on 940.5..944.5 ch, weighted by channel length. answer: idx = 3.36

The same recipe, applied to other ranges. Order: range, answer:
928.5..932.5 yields 3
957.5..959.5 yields 3.76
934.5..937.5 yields 2.84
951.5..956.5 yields 4.18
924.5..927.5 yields 3.29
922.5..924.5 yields 3.34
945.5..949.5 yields 3.97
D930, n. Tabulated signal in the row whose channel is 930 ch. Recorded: 2.946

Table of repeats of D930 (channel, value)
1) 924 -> 3.17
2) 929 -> 3.228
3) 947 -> 3.994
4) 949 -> 3.746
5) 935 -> 2.764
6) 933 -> 2.89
